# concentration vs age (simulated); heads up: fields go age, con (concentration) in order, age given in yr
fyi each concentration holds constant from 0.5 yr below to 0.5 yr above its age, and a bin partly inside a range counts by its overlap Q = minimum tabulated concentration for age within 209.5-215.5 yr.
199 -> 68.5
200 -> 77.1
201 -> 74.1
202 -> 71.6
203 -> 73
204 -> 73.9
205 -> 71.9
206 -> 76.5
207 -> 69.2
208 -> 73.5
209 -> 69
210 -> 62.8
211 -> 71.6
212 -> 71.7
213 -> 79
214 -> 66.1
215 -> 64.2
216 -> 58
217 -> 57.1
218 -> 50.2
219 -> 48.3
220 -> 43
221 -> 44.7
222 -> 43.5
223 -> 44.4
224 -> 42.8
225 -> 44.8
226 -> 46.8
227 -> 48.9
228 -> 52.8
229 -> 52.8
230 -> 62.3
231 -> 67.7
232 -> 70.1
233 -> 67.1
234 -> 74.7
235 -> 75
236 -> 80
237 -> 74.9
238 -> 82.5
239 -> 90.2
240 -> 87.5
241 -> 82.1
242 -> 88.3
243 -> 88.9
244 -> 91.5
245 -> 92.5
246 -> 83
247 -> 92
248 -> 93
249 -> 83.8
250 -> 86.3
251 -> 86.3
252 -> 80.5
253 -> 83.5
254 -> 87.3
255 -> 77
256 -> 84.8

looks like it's 62.8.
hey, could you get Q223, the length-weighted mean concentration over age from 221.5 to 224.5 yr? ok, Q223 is 43.6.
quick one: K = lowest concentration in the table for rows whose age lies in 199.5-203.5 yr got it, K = 71.6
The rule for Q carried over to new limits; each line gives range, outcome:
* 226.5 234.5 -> 48.9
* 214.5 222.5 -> 43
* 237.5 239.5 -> 82.5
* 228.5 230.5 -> 52.8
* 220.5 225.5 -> 42.8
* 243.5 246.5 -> 83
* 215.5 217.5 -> 57.1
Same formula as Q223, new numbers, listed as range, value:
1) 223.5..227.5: 45.8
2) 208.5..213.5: 70.8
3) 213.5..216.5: 62.8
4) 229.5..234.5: 68.4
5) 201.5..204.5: 72.8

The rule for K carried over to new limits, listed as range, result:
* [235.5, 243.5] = 74.9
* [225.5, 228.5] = 46.8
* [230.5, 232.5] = 67.7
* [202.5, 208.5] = 69.2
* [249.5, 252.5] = 80.5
